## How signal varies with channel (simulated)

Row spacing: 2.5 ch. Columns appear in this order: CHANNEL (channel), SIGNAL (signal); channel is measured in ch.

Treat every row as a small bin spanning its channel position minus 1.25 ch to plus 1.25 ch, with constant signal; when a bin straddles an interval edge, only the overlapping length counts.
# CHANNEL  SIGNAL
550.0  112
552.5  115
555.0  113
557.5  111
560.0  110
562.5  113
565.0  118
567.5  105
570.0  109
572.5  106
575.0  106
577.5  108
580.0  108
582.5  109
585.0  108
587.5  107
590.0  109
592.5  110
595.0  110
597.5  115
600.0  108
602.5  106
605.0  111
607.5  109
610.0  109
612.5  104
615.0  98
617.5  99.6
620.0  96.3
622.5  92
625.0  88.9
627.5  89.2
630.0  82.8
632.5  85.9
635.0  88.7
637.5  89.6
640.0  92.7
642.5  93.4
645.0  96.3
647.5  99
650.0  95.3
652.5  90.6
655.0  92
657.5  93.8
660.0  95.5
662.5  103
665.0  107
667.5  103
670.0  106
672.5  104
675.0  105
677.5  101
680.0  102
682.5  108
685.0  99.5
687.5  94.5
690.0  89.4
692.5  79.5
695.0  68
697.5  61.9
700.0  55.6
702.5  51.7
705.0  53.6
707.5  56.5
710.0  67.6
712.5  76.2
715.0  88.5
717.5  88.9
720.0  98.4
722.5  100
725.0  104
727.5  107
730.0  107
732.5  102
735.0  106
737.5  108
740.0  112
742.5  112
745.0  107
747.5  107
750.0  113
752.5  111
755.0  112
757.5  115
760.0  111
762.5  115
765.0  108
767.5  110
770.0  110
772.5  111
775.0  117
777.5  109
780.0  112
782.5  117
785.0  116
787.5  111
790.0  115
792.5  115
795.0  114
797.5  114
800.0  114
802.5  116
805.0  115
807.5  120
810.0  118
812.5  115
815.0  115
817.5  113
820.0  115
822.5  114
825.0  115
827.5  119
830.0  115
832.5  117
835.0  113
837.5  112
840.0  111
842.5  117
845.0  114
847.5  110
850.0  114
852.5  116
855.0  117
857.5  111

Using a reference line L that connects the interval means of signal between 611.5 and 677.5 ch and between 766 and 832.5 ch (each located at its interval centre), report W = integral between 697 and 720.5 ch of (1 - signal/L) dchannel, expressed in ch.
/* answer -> 7.8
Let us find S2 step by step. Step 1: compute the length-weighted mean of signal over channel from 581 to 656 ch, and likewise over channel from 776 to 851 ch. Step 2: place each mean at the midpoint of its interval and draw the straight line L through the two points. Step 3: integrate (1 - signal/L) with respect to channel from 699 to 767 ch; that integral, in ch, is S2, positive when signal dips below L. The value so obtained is 7.65 ch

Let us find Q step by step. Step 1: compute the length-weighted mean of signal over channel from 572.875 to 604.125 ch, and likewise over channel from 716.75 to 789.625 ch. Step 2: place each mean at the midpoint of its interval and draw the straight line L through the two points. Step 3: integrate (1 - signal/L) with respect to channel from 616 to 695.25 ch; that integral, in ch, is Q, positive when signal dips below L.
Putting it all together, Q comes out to 10.0 ch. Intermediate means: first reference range 109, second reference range 109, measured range 95.1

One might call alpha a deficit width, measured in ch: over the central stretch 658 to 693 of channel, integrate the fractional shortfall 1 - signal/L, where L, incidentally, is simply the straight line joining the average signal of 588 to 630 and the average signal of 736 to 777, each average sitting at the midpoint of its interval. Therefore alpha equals 2.12 ch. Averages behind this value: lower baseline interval 103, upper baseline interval 111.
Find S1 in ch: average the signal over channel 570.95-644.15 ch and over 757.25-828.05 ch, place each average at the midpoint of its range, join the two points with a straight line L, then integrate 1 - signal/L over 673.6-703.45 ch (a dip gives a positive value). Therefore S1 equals 6.1 ch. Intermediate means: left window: 101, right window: 114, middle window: 85.1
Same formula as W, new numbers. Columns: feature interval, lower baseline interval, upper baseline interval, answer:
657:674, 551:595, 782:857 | 1.4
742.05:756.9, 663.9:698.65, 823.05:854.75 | -1.0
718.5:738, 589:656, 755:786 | 0.9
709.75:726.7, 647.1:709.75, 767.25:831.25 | 1.1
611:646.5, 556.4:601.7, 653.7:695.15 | 3.6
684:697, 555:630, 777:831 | 3.0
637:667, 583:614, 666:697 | 1.3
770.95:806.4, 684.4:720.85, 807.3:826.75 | -2.9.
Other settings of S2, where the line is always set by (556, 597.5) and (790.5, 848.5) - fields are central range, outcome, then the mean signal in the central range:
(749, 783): 0.46 ch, 112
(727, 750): 1.05 ch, 108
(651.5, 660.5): 1.48 ch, 92.8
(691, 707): 7.17 ch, 61.9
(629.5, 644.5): 2.87 ch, 89.5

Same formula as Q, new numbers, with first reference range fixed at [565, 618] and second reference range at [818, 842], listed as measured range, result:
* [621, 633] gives 2.3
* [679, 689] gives 0.9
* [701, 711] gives 4.9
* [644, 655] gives 1.5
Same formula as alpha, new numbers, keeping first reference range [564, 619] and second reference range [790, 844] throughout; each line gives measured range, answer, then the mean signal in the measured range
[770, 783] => 0.1 ch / 113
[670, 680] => 0.6 ch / 104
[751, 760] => 0.1 ch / 112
